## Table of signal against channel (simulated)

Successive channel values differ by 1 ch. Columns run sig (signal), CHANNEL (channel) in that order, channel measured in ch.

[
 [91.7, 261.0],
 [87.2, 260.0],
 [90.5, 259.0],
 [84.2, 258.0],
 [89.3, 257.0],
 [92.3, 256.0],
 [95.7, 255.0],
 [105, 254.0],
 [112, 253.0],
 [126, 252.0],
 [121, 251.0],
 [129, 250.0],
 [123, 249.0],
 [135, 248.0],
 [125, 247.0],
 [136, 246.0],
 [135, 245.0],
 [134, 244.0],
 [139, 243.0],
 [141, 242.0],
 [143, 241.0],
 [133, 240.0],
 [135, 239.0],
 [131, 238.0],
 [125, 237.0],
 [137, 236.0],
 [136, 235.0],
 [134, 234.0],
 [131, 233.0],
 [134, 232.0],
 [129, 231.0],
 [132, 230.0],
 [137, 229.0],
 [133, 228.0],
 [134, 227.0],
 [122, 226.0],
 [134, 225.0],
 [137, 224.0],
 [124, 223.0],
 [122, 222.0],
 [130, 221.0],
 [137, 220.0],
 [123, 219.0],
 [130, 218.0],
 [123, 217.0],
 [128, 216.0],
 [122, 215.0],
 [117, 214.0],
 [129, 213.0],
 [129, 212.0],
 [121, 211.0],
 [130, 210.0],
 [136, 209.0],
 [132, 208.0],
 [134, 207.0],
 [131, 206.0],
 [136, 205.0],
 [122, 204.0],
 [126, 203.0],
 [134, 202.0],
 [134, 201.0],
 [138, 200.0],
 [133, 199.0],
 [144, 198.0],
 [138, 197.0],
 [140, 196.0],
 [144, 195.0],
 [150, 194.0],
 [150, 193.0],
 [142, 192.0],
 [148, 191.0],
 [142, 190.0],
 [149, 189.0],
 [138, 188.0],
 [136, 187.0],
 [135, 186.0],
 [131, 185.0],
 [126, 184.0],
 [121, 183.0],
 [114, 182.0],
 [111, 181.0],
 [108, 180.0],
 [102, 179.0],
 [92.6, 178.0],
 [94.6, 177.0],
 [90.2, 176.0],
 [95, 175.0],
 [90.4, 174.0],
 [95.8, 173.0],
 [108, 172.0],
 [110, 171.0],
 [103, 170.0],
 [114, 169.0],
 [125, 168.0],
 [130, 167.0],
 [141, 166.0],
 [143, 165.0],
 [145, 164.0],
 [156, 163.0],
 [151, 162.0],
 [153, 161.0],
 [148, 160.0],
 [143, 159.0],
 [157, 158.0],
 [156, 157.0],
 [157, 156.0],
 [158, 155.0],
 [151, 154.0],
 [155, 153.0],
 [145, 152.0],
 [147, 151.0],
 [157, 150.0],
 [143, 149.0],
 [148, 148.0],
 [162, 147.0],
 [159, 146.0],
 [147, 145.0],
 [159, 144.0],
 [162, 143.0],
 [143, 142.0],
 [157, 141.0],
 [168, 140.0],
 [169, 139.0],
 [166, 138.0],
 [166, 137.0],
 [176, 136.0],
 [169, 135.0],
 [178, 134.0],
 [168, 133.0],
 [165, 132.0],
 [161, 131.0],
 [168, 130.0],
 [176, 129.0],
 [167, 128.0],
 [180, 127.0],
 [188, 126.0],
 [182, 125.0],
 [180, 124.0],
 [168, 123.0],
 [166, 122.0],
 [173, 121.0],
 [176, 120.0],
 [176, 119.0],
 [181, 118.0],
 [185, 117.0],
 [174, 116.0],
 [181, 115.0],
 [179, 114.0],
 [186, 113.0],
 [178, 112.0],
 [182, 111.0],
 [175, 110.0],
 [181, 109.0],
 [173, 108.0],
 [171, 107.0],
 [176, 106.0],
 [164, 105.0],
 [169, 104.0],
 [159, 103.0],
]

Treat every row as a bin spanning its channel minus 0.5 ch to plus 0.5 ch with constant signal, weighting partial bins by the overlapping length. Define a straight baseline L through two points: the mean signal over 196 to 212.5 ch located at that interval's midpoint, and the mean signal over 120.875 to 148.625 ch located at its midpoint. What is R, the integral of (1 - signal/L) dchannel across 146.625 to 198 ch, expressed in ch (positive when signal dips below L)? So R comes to 5.21 ch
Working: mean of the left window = 167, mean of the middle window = 133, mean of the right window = 133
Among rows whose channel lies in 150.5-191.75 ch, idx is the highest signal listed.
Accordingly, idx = 158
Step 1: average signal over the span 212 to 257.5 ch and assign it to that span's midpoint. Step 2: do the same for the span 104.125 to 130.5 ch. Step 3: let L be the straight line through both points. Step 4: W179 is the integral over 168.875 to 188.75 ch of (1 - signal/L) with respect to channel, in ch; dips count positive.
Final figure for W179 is 5.16 ch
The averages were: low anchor 176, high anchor 127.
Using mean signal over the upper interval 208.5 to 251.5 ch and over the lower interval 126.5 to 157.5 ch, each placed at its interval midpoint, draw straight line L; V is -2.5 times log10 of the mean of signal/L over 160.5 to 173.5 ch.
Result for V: 0.18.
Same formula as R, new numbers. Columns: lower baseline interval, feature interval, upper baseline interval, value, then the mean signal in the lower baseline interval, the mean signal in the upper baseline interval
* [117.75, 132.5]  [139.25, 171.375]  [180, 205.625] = 2.0 ch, 174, 135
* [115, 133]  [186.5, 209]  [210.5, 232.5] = 0.3 ch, 174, 128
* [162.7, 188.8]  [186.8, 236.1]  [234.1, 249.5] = -2.8 ch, 118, 134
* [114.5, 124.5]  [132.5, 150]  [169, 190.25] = -0.9 ch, 176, 114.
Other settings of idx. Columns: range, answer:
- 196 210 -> 144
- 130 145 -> 178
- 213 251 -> 143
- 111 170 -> 188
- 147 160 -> 162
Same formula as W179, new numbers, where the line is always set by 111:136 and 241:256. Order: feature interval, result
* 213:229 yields 0.93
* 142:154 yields 0.94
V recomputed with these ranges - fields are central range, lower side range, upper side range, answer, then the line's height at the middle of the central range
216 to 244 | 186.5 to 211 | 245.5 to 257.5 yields -0.06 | 125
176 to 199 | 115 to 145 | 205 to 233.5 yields 0.12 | 144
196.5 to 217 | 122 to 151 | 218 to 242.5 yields 0.08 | 140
